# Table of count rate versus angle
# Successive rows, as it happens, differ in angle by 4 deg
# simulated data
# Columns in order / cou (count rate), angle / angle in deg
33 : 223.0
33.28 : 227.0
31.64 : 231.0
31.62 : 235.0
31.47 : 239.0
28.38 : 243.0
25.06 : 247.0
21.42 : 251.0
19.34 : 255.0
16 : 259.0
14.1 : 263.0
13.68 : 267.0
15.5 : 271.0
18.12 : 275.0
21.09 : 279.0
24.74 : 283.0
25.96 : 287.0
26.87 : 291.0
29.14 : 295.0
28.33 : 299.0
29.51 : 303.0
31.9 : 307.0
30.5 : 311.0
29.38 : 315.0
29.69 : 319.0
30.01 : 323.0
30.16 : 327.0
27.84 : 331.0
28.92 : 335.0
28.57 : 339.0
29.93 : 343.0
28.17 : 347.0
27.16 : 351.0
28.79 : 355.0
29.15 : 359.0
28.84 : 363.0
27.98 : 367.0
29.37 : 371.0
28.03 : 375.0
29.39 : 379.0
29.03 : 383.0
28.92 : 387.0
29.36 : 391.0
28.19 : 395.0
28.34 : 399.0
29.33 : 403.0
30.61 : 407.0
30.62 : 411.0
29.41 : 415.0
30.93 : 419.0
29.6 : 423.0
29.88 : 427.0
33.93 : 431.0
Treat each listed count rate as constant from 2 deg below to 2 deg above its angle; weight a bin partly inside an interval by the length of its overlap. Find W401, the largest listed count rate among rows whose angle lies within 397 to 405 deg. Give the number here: 29.33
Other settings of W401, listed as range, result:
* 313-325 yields 30.01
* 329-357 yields 29.93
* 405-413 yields 30.62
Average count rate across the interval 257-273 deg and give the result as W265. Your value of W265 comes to 14.8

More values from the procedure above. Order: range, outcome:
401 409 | 30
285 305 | 28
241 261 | 22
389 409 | 29.2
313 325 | 29.7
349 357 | 28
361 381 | 28.7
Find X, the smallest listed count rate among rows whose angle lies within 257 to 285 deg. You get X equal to 13.68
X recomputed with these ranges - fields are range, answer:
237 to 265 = 14.1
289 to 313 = 26.87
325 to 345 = 27.84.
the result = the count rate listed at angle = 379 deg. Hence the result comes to 29.39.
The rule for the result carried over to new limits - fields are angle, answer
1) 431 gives 33.93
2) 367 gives 27.98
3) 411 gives 30.62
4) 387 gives 28.92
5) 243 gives 28.38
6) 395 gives 28.19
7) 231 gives 31.64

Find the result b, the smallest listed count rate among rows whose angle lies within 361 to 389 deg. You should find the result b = 27.98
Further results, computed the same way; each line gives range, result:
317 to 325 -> 29.69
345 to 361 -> 27.16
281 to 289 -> 24.74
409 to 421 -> 29.41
